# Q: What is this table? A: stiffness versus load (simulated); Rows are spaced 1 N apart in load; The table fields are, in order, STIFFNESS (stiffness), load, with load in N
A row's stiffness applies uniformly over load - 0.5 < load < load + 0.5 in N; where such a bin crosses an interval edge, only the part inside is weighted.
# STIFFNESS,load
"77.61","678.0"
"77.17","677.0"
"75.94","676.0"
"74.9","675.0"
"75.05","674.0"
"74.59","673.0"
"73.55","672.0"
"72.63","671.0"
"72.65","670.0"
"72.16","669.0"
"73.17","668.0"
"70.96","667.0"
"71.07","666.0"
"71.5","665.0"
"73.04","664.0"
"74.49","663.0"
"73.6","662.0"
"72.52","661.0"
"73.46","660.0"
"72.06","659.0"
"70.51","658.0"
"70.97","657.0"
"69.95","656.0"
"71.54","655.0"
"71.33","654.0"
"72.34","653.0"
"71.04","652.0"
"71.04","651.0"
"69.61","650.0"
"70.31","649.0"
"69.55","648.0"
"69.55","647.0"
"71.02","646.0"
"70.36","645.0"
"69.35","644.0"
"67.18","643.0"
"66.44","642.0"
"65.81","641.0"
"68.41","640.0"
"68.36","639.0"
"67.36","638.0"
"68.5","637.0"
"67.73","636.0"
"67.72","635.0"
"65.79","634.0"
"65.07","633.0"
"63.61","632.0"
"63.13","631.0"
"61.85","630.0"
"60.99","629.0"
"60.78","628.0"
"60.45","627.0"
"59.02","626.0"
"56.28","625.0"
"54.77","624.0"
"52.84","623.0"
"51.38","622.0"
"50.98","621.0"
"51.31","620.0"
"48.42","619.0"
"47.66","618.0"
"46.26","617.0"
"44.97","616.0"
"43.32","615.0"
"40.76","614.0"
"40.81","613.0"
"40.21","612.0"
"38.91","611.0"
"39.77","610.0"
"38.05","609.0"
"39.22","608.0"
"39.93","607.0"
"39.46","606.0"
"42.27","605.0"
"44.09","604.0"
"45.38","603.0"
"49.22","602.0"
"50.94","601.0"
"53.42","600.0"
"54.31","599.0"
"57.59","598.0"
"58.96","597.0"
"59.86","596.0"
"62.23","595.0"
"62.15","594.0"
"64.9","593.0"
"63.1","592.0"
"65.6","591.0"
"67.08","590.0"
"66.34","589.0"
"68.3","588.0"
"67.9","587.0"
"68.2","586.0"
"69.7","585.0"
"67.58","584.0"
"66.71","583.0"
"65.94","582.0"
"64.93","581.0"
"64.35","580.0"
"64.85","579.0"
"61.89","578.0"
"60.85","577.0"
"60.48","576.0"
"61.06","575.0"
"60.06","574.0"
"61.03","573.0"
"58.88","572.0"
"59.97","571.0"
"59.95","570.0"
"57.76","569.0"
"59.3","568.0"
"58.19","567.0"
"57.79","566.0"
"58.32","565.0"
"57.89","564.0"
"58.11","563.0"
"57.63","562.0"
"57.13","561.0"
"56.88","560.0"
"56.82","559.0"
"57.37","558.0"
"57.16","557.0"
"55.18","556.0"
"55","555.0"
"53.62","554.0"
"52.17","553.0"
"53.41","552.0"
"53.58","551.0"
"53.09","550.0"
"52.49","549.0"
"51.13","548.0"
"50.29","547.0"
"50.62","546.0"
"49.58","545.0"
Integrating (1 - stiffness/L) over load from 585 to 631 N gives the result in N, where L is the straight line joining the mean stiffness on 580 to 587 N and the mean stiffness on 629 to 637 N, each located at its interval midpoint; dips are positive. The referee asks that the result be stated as 8.9 N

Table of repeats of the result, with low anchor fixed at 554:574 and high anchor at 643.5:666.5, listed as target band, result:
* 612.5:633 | 4.1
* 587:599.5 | -0.1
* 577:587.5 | -0.9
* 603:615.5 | 4.6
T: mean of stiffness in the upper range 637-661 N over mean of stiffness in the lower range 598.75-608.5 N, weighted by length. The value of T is 1.5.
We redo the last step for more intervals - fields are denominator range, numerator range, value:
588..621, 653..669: 1.43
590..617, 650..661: 1.44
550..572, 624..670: 1.20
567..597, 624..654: 1.05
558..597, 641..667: 1.14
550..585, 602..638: 0.87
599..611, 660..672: 1.65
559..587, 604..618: 0.68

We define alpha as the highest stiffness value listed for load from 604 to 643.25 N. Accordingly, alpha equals 68.5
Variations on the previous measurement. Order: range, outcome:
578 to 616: 69.7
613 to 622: 51.38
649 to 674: 75.05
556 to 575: 61.06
